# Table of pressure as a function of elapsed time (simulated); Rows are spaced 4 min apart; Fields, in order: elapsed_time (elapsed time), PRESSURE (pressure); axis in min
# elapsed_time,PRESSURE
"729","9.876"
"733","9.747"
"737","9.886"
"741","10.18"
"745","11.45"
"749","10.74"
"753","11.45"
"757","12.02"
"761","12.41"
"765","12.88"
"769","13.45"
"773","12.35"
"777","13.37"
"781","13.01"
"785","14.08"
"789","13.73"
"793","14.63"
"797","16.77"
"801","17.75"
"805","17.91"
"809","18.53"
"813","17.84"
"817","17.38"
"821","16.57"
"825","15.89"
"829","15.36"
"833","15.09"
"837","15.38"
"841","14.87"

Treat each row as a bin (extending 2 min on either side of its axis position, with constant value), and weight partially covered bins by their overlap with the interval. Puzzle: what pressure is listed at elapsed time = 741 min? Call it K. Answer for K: 10.18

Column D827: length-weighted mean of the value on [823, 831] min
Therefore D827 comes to 15.6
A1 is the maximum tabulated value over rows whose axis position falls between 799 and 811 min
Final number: 18.53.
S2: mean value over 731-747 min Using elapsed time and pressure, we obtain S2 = 10.3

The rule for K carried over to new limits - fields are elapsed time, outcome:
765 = 12.88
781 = 13.01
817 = 17.38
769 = 13.45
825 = 15.89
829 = 15.36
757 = 12.02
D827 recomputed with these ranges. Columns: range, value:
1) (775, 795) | 13.8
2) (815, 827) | 16.6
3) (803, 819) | 17.9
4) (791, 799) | 15.7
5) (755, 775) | 12.6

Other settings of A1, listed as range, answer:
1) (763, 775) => 13.45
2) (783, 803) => 17.75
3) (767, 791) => 14.08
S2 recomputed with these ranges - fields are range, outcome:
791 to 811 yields 17.1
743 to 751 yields 11.1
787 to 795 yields 14.2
